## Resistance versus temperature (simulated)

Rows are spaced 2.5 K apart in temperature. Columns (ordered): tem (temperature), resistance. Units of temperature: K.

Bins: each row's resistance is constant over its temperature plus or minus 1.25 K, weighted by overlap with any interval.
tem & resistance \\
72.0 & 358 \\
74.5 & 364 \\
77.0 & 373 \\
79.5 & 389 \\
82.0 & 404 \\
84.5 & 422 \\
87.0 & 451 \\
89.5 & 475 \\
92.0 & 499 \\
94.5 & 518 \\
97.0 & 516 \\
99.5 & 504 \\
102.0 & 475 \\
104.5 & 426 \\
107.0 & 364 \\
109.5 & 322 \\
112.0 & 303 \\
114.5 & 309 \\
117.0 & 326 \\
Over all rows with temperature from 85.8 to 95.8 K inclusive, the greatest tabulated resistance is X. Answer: 518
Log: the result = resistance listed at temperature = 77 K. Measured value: 373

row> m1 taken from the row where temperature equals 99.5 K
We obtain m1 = 504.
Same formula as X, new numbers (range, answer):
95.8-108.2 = 516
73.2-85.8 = 422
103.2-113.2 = 426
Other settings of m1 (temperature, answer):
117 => 326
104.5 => 426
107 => 364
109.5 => 322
